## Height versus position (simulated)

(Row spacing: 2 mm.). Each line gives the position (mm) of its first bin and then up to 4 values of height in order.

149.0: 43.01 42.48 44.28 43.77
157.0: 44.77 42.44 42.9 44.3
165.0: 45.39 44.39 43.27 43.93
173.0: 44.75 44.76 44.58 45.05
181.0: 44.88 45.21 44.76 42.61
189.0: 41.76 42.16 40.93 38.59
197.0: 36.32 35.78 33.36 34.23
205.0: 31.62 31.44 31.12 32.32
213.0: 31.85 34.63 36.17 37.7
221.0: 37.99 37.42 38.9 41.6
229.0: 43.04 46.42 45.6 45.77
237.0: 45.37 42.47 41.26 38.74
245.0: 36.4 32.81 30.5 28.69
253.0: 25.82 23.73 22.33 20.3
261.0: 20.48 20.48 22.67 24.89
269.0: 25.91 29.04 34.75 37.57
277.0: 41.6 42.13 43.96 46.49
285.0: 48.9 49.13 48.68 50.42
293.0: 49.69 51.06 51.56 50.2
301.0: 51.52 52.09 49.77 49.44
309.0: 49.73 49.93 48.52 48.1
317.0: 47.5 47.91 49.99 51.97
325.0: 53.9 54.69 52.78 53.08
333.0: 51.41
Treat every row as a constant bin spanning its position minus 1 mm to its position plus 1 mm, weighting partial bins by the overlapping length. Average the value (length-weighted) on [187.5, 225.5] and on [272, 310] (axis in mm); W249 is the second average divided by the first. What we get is 1.31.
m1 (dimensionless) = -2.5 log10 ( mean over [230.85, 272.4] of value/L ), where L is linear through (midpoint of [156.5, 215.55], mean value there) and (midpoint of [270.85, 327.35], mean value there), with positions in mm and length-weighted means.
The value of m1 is 0.368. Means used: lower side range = 40.1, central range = 31.6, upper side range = 47.8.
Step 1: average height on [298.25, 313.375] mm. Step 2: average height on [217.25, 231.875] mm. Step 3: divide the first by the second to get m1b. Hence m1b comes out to 1.3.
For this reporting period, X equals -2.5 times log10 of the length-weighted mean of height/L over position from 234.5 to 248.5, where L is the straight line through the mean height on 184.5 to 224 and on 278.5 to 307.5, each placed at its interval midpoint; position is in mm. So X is 0.05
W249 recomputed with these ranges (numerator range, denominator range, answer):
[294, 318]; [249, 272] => 2.05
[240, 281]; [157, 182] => 0.69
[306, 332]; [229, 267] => 1.54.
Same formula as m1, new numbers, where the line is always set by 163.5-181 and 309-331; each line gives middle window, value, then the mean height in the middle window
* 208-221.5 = 0.32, 34.4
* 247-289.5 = 0.43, 32.6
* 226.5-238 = 0.05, 44.8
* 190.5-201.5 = 0.20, 37.9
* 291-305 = -0.03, 50.9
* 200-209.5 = 0.38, 32.4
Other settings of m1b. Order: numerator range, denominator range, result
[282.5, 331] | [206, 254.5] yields 1.35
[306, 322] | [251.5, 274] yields 1.98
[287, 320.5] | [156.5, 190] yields 1.13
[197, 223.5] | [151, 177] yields 0.78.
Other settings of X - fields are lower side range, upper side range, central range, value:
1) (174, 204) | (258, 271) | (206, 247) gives -0.220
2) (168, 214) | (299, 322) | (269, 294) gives 0.104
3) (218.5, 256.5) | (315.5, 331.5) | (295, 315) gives -0.041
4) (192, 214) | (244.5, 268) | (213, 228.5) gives -0.197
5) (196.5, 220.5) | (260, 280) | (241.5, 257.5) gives 0.030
